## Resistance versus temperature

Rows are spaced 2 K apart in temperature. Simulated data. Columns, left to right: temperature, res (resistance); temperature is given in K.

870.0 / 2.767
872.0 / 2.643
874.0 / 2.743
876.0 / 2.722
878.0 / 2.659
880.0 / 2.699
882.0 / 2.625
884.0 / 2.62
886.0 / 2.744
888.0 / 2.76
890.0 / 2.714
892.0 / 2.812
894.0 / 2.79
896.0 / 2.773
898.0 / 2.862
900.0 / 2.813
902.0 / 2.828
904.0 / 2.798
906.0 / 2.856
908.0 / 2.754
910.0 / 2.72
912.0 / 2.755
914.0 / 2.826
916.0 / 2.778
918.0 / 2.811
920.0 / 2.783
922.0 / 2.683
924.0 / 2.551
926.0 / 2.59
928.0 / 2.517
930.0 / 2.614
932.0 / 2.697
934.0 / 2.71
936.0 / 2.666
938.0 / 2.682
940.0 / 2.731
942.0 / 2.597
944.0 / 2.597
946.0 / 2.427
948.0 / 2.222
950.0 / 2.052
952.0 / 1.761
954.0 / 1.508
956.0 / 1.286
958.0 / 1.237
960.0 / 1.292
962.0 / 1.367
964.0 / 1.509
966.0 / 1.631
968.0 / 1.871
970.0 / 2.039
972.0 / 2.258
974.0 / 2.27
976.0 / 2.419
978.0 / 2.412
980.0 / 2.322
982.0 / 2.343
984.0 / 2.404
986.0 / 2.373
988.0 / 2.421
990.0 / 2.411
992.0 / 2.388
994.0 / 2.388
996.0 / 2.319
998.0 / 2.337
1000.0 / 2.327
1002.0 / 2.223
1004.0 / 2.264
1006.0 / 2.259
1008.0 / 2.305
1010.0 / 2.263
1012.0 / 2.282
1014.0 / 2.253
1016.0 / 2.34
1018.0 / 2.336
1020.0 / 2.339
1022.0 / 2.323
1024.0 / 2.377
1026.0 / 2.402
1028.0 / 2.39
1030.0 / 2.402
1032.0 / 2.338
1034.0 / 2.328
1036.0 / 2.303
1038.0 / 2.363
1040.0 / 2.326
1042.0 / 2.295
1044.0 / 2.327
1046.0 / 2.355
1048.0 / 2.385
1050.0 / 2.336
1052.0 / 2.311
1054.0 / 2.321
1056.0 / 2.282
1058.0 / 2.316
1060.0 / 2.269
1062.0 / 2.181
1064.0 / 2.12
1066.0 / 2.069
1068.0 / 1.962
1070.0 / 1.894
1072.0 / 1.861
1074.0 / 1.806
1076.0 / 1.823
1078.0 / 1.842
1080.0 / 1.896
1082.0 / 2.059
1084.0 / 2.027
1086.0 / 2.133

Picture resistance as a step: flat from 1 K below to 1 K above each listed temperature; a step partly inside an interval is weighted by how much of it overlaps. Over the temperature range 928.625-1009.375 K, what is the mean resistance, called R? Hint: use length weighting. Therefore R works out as 2.2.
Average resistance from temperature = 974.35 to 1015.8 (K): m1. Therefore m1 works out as 2.33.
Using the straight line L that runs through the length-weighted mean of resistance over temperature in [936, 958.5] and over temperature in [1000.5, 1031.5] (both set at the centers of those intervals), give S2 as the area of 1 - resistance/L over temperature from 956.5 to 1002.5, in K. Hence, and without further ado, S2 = 2.7 K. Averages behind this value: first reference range 2.14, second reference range 2.32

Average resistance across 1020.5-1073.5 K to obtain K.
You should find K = 2.26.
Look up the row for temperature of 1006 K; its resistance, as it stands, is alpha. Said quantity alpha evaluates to 2.259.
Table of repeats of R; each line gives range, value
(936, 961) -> 2.06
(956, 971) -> 1.55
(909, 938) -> 2.69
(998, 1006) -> 2.28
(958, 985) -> 1.98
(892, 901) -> 2.81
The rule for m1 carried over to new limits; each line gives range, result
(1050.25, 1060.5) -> 2.3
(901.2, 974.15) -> 2.33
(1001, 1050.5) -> 2.32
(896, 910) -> 2.81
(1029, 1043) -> 2.34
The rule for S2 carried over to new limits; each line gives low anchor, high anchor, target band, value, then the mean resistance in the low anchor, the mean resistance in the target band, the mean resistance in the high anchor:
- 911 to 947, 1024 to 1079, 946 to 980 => 9.2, 2.67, 1.85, 2.21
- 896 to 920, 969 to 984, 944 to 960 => 4.4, 2.8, 1.8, 2.3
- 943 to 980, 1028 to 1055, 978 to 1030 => -5.0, 1.91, 2.34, 2.34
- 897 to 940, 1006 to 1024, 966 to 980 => 1.7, 2.73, 2.18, 2.31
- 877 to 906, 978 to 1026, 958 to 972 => 4.7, 2.75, 1.64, 2.33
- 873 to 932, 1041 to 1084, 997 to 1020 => 0.4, 2.73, 2.29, 2.13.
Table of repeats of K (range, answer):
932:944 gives 2.67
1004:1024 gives 2.3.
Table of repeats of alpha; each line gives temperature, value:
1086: 2.133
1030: 2.402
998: 2.337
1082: 2.059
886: 2.744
